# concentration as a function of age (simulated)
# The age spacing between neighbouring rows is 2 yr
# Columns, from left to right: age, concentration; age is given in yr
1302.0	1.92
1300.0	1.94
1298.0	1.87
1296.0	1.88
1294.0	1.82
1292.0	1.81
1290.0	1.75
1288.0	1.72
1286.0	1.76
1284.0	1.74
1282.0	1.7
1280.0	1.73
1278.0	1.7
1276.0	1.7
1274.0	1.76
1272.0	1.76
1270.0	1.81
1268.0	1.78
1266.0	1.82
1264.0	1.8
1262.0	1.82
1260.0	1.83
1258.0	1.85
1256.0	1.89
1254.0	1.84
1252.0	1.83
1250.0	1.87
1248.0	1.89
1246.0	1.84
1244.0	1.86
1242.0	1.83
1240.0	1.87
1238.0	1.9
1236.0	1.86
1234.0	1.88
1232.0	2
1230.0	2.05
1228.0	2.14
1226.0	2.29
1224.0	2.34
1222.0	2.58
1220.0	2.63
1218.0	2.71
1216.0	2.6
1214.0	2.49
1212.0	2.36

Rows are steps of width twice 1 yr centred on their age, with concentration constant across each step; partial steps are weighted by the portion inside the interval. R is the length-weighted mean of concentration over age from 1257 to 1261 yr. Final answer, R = 1.84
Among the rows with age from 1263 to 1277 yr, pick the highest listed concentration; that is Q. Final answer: 1.82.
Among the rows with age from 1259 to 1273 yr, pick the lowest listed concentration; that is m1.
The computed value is 1.76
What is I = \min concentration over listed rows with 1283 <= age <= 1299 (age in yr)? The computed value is 1.72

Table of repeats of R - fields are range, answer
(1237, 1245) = 1.86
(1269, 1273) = 1.79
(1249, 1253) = 1.85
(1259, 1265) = 1.82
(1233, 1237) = 1.87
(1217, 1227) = 2.51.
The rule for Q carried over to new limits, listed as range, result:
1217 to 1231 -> 2.71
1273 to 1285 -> 1.76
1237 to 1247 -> 1.9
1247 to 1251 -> 1.89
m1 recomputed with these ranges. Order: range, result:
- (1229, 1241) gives 1.86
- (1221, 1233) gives 2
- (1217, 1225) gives 2.34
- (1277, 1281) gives 1.7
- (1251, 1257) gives 1.83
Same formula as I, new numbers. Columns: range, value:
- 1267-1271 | 1.78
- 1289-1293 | 1.75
